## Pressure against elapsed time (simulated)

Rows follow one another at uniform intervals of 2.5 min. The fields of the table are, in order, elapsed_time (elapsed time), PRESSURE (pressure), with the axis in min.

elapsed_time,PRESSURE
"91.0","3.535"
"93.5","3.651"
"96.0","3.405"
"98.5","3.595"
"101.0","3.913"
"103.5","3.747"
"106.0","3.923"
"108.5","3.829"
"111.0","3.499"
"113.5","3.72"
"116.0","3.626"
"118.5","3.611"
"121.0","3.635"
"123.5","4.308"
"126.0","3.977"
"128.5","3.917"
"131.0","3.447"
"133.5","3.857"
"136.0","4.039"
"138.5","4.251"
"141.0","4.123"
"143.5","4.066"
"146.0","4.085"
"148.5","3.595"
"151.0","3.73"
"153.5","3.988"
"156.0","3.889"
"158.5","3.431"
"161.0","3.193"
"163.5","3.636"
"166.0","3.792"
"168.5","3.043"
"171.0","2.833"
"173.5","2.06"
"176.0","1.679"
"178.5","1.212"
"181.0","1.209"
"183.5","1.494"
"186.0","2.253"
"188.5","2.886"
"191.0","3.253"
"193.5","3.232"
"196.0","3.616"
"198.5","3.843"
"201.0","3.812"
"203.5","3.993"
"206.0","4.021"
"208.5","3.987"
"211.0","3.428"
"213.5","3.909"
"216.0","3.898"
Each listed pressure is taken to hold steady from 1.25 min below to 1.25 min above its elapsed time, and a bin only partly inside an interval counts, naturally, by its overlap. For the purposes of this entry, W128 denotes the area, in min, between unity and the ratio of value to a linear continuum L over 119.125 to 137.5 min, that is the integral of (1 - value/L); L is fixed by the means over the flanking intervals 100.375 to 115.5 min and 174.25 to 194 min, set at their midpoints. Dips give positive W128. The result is -3.1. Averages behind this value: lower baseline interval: 3.76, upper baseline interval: 2.11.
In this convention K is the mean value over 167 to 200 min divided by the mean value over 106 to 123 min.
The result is 0.7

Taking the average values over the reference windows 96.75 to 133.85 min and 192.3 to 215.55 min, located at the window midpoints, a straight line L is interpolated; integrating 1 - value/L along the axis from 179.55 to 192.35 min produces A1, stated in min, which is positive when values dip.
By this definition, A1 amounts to 5.3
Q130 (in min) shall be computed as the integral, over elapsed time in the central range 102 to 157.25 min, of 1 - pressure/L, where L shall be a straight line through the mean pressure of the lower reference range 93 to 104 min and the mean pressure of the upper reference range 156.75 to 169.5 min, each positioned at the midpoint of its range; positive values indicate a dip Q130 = -4.7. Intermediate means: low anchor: 3.66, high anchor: 3.44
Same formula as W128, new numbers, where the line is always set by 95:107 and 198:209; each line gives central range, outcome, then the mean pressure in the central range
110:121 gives 0.38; 3.62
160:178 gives 4.86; 2.82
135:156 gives -0.92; 3.98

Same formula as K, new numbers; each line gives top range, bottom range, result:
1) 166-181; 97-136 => 0.59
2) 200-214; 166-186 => 1.86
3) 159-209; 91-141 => 0.78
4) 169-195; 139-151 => 0.57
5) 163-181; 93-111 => 0.67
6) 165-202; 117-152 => 0.68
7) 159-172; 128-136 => 0.88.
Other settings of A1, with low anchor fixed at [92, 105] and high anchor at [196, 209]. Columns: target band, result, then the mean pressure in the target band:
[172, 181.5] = 5.5 min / 1.6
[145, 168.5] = 0.8 min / 3.67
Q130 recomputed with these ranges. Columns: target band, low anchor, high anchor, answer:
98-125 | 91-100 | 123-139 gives -0.3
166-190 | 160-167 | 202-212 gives 9.7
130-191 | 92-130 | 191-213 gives 9.4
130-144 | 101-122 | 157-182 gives -3.2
